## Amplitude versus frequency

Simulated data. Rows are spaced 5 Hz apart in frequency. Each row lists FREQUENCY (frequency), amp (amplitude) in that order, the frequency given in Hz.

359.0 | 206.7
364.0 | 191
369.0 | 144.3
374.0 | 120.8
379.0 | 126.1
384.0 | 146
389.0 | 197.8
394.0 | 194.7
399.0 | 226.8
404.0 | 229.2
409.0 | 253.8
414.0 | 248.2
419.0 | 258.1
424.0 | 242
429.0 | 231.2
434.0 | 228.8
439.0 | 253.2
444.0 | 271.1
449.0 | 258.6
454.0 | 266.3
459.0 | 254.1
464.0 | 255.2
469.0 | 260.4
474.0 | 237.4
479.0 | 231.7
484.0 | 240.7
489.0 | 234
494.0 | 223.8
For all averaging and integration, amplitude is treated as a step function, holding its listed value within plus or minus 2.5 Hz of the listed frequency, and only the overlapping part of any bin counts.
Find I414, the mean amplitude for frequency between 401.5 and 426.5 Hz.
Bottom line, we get 246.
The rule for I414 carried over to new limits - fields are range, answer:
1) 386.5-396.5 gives 196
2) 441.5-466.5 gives 261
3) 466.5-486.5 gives 243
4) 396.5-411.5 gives 237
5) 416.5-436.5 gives 240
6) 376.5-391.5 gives 157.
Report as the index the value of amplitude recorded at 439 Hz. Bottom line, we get 253.2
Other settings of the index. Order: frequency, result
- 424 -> 242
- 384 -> 146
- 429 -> 231.2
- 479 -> 231.7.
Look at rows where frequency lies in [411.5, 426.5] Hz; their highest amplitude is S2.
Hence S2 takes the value 258.1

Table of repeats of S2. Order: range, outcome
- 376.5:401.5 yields 226.8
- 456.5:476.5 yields 260.4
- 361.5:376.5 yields 191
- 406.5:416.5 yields 253.8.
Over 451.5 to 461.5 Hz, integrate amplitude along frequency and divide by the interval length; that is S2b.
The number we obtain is 260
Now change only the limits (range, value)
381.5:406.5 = 199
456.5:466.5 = 255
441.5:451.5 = 265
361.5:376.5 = 152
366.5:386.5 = 134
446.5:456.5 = 262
